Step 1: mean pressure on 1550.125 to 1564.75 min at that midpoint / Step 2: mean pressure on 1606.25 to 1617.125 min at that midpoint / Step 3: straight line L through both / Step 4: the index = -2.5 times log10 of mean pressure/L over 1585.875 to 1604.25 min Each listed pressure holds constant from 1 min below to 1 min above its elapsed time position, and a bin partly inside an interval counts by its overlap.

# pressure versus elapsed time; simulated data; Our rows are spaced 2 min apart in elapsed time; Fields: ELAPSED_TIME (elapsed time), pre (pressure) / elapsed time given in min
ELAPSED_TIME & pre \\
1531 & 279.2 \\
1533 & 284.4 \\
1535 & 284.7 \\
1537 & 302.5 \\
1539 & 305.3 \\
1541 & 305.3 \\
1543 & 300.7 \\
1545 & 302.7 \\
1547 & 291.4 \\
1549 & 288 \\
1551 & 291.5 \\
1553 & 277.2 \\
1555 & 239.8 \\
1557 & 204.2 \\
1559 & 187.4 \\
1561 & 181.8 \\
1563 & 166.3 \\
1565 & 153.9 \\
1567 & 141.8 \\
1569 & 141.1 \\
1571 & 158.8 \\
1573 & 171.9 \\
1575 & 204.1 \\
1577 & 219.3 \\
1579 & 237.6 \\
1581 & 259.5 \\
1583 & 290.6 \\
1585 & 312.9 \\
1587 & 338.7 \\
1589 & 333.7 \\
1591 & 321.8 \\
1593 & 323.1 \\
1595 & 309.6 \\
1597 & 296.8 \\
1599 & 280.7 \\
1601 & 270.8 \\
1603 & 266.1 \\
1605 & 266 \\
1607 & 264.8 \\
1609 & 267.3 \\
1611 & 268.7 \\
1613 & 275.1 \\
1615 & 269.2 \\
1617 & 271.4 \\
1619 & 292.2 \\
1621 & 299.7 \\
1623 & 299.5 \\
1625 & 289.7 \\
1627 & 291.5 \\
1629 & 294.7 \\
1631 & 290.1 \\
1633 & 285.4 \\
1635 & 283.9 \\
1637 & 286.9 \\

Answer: -0.201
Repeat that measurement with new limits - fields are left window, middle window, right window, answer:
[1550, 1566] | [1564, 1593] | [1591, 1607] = 0.07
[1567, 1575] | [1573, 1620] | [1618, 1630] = -0.25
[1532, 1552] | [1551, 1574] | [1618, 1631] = 0.49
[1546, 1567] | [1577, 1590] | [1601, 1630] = -0.16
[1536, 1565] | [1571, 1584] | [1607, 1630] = 0.19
